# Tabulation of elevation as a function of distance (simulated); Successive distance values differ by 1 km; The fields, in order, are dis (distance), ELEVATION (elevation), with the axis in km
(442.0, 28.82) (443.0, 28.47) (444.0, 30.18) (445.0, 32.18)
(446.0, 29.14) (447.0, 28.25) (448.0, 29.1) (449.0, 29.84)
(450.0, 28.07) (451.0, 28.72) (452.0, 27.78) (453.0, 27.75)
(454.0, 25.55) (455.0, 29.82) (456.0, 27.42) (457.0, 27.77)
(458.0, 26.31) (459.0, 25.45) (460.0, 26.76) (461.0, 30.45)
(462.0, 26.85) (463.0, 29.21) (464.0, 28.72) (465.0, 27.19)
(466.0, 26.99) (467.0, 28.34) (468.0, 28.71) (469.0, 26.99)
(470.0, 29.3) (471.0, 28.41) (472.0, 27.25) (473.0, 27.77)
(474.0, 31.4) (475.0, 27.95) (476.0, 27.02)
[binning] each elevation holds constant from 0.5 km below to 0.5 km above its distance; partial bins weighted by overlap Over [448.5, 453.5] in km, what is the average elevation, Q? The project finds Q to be 28.4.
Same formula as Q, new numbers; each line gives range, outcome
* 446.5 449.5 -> 29.1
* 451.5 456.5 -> 27.7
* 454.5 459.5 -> 27.4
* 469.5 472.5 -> 28.3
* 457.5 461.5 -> 27.2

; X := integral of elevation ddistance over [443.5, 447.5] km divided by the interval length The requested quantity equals 29.9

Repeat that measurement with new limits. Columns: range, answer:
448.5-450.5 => 29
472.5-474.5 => 29.6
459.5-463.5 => 28.3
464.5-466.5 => 27.1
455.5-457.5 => 27.6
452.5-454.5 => 26.6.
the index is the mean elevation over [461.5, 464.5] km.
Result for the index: 28.3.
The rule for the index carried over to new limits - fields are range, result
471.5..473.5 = 27.5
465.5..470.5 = 28.1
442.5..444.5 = 29.3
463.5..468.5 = 28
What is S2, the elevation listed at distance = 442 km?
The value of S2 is 28.82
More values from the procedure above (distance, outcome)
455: 29.82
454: 25.55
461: 30.45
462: 26.85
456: 27.42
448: 29.1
